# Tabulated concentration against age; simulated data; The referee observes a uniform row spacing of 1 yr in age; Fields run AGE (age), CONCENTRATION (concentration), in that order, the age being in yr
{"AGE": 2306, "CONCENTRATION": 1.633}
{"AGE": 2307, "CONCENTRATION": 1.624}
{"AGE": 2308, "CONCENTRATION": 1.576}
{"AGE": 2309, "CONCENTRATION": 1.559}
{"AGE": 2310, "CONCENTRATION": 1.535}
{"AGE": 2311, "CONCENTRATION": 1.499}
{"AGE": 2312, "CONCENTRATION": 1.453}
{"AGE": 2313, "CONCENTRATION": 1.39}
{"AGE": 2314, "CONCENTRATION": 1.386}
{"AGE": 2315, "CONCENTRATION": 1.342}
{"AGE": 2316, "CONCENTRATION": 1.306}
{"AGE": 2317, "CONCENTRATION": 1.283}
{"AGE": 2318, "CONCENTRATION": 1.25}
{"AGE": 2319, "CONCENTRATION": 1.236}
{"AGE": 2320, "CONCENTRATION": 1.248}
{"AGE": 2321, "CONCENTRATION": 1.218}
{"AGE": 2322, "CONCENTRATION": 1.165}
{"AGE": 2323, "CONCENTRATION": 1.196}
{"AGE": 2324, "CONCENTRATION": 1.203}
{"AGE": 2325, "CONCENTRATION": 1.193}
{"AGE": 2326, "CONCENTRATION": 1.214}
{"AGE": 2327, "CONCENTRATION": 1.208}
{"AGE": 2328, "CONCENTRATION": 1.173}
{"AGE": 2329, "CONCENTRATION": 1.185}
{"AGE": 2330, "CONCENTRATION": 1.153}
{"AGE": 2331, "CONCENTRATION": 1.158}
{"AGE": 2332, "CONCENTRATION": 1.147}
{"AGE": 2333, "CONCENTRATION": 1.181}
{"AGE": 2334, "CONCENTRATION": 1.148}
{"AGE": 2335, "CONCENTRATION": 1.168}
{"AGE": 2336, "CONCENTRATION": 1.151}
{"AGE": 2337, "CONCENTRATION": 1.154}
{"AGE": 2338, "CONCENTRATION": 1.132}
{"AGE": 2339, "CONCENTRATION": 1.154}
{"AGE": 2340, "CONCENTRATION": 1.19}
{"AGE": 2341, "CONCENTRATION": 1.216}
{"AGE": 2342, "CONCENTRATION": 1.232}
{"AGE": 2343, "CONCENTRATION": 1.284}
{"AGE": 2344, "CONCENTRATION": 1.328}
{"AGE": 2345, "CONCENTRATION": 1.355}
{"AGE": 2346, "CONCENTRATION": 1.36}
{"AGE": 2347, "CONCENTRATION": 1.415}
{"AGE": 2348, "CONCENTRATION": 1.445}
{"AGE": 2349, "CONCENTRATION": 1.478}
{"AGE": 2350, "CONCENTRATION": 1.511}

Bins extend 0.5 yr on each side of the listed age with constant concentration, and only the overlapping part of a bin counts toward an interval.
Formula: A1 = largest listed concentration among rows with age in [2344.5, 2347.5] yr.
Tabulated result 1.415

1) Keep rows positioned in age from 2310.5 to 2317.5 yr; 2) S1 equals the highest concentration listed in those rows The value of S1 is 1.499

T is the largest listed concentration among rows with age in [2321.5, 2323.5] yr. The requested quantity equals 1.196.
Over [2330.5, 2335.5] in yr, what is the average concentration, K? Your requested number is 1.16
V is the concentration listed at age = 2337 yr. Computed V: 1.154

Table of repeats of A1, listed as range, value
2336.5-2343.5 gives 1.284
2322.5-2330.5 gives 1.214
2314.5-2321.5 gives 1.342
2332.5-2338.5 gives 1.181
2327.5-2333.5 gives 1.185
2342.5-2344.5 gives 1.328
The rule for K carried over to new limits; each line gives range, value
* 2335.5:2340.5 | 1.16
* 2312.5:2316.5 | 1.36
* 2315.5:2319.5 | 1.27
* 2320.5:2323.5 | 1.19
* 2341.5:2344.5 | 1.28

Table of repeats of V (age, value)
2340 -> 1.19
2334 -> 1.148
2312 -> 1.453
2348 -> 1.445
